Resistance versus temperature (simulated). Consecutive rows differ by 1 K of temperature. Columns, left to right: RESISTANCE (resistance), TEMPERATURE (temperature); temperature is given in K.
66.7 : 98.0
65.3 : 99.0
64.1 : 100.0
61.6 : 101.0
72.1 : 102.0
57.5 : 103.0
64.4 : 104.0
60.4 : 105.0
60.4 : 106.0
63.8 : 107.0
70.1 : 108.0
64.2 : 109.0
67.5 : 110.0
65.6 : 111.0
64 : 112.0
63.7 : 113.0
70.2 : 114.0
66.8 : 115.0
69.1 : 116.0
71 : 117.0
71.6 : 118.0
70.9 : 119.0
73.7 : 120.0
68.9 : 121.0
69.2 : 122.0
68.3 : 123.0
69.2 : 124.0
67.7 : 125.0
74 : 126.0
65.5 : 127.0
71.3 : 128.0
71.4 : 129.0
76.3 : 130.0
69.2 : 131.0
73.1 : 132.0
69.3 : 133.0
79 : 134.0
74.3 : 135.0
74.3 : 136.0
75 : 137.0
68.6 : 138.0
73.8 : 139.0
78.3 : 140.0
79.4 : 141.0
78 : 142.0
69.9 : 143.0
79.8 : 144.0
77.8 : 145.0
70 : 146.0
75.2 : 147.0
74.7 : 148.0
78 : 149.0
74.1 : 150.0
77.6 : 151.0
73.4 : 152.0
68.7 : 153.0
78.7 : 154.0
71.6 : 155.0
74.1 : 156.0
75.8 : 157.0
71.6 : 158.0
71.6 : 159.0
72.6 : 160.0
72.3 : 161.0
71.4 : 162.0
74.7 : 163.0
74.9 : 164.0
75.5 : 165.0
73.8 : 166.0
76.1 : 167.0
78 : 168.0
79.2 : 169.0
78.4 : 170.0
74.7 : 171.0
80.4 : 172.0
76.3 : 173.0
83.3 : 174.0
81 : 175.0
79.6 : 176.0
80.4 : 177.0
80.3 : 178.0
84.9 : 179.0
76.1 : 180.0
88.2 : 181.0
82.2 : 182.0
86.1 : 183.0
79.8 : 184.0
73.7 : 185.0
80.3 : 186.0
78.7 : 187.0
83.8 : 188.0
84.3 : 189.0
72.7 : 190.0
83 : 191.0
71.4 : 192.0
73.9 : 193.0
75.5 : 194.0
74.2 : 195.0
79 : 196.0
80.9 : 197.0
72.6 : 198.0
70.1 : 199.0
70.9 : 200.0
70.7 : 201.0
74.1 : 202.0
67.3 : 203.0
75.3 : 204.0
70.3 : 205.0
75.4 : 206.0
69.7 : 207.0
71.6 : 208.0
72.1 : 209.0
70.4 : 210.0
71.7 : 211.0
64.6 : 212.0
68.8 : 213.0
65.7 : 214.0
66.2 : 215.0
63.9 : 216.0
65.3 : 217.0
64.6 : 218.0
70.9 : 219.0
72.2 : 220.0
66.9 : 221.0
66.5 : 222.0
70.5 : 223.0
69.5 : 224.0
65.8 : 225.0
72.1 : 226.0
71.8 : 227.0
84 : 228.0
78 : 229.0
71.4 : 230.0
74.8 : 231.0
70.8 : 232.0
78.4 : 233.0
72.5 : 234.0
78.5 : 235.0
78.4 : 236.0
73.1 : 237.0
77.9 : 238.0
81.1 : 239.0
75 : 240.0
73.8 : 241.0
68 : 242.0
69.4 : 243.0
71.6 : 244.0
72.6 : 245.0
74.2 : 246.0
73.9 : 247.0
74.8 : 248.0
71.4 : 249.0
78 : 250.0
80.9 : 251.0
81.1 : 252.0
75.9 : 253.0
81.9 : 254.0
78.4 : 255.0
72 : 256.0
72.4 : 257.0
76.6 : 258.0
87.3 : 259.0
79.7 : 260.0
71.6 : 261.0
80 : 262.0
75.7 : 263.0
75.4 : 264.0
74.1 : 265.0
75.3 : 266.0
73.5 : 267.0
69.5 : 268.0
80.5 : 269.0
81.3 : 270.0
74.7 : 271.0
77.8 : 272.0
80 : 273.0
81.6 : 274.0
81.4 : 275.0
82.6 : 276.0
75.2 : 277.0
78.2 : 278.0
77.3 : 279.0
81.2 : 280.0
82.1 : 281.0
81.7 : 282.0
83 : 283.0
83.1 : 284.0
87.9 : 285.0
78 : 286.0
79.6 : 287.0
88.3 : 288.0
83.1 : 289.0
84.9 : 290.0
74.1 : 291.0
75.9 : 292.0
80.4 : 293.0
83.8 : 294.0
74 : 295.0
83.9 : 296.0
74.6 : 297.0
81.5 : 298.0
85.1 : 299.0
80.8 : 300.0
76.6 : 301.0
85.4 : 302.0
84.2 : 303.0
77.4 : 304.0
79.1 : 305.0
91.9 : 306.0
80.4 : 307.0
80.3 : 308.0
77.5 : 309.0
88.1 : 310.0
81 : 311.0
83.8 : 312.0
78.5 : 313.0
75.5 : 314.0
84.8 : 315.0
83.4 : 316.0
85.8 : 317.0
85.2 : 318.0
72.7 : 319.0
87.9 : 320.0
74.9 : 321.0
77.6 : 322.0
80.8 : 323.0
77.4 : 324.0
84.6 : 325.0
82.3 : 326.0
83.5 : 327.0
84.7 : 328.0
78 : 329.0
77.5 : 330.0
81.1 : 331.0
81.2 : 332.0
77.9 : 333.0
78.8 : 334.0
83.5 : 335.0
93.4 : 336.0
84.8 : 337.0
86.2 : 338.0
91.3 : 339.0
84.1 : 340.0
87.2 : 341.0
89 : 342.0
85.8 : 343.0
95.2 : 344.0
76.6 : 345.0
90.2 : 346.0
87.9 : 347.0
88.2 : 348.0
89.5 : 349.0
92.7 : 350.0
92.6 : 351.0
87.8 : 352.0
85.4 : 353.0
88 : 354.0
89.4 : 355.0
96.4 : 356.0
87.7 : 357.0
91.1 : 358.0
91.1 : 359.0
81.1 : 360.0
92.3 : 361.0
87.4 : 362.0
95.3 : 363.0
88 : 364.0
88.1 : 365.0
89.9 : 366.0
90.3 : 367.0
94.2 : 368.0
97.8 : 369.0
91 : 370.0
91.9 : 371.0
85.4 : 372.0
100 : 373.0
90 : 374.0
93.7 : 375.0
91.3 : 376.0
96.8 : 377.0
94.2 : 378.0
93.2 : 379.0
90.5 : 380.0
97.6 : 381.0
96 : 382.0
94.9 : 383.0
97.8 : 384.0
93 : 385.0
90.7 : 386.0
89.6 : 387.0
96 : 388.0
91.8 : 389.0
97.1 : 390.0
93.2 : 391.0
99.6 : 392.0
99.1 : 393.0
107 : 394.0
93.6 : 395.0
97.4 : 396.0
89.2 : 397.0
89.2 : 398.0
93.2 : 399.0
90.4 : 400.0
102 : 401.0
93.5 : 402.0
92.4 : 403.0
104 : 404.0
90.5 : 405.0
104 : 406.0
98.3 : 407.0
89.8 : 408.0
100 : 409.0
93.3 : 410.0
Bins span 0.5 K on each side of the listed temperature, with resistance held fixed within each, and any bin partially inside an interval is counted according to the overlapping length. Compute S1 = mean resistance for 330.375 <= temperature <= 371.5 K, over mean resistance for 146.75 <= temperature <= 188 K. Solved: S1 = 1.1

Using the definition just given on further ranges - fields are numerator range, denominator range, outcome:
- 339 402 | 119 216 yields 1.23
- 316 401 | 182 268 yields 1.20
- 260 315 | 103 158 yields 1.12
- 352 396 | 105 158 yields 1.30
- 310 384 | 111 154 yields 1.21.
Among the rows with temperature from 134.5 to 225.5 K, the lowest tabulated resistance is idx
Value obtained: 63.9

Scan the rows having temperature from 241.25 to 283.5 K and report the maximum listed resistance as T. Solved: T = 87.3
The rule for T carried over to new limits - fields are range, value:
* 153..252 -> 88.2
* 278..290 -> 88.3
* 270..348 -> 95.2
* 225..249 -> 84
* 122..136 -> 79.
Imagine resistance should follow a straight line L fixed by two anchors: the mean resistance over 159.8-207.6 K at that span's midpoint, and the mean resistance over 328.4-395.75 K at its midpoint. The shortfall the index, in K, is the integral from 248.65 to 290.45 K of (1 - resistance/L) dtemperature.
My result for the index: 2.2 K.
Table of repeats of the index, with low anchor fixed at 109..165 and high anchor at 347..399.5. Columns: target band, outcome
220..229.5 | 1.0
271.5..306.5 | 1.7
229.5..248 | 1.5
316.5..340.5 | 1.7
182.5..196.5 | -0.3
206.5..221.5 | 2.0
